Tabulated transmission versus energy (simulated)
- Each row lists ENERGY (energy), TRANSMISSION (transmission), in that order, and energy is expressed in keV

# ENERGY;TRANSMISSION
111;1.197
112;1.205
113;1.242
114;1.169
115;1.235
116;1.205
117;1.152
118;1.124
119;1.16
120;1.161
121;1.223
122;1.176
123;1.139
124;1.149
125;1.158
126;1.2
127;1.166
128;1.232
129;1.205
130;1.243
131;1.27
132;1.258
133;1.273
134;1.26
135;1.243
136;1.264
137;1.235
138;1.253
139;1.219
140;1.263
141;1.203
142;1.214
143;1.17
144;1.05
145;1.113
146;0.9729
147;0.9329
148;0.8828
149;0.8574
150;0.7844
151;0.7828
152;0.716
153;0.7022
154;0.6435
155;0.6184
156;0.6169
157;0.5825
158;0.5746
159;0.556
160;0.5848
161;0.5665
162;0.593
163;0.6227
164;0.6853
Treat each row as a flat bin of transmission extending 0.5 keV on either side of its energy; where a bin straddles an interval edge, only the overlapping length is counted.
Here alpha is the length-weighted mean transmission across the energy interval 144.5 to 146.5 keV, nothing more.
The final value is 1.04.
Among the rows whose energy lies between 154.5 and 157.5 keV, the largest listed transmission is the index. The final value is 0.6184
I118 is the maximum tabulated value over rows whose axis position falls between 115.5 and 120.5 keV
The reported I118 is 1.205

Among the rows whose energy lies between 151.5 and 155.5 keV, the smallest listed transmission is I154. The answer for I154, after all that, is 0.6184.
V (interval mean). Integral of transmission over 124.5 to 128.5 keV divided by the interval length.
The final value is 1.19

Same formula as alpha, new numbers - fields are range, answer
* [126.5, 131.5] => 1.22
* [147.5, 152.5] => 0.805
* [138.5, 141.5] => 1.23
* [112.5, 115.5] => 1.22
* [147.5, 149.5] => 0.87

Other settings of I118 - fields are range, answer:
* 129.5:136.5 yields 1.273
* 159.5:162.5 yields 0.593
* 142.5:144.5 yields 1.17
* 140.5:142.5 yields 1.214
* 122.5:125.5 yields 1.158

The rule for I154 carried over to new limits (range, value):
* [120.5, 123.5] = 1.139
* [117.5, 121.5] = 1.124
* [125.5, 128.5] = 1.166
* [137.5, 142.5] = 1.203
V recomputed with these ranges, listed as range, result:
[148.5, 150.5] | 0.821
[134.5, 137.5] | 1.25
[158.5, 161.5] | 0.569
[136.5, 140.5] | 1.24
